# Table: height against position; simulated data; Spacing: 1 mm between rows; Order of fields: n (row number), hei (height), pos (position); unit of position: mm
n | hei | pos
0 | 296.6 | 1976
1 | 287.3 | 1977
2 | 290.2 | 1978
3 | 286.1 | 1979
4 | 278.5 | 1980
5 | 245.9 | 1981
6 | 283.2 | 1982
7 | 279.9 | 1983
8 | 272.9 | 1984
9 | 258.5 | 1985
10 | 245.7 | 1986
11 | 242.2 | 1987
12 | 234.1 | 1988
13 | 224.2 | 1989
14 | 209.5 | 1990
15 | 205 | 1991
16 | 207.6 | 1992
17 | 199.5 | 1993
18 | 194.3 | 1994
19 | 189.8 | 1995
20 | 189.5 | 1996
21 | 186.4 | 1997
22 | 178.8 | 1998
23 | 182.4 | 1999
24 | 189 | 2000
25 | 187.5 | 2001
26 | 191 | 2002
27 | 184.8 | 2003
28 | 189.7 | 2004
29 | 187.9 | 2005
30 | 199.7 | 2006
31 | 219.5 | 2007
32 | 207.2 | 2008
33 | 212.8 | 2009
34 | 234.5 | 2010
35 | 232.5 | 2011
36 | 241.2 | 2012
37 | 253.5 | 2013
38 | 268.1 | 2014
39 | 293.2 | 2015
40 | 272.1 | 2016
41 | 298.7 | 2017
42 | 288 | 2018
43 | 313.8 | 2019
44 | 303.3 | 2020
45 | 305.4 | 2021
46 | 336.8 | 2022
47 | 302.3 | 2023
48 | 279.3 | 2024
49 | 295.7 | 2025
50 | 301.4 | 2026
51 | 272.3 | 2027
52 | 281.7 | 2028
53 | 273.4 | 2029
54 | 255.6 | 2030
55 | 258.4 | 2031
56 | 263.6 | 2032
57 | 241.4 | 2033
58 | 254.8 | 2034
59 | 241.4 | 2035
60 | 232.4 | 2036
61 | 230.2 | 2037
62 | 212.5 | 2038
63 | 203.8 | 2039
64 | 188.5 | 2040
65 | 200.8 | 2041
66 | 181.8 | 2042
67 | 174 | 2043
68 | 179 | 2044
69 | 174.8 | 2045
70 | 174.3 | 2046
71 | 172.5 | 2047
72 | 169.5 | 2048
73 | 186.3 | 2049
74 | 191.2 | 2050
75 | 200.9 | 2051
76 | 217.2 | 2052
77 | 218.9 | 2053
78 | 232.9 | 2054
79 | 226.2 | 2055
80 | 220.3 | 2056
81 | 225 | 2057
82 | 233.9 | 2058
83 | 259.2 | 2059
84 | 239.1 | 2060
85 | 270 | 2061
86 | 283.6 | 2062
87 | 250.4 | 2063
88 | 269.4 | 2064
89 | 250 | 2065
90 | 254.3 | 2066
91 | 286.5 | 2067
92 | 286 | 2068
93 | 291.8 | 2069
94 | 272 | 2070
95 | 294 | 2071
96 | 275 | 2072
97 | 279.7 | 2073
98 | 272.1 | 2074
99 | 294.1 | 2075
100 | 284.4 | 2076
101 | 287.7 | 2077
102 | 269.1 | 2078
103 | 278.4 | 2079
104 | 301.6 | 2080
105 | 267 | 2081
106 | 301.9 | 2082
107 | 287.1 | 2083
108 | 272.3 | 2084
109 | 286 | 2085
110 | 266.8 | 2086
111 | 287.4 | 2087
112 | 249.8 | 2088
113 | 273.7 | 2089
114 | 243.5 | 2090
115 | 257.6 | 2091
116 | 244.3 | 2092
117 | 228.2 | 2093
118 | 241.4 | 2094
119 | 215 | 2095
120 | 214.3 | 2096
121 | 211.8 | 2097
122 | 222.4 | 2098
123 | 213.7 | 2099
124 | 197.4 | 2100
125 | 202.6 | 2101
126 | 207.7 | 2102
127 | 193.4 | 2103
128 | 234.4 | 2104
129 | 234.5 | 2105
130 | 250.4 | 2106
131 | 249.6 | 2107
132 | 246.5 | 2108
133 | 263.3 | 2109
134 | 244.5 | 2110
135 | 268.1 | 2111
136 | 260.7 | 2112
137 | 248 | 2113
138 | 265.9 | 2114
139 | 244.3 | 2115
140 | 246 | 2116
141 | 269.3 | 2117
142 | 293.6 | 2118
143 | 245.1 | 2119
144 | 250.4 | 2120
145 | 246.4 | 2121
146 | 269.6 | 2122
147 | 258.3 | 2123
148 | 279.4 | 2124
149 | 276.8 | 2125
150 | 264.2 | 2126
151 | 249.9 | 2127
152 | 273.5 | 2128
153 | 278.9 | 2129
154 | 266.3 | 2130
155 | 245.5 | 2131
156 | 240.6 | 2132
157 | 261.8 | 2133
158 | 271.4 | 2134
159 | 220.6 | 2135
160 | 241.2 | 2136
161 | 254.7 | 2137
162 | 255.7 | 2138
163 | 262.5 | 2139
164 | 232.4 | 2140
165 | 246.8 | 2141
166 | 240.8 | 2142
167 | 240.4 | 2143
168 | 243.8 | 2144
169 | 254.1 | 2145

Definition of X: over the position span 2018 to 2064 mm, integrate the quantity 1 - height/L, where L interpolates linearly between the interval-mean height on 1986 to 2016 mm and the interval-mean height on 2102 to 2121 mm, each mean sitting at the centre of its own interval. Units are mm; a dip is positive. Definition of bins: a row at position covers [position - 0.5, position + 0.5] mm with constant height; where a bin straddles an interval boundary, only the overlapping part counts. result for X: -2.8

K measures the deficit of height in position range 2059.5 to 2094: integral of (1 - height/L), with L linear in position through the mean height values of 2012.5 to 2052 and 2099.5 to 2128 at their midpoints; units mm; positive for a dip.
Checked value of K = -3.5 mm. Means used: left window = 244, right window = 249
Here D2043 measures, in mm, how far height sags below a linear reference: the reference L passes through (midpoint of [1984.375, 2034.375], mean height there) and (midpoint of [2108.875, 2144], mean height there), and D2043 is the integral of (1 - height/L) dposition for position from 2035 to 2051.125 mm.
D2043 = 3.41 mm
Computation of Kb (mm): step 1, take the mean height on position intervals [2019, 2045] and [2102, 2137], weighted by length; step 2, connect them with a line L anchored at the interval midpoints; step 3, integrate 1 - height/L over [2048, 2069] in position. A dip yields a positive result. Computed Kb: 1.00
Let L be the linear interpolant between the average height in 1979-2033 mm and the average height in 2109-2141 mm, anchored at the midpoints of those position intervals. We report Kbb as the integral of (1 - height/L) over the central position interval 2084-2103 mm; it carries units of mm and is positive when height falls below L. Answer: 1.3 mm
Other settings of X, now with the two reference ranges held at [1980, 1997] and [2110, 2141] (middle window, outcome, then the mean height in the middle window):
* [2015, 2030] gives -3.56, 293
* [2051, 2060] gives 0.57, 228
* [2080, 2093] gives -1.02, 269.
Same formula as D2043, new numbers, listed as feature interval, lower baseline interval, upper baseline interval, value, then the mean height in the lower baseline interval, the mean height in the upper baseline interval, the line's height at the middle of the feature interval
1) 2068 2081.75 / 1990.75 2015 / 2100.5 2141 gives -2.8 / 207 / 252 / 234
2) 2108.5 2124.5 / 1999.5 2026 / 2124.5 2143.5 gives -0.4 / 250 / 254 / 253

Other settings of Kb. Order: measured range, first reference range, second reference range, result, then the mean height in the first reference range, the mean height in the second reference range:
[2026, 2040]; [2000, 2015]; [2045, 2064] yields -1.84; 217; 221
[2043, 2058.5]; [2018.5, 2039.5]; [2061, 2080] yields 4.13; 270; 277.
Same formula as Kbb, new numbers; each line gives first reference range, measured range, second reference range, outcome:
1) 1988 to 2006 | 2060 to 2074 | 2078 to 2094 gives -1.08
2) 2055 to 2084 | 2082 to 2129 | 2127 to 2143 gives 1.89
